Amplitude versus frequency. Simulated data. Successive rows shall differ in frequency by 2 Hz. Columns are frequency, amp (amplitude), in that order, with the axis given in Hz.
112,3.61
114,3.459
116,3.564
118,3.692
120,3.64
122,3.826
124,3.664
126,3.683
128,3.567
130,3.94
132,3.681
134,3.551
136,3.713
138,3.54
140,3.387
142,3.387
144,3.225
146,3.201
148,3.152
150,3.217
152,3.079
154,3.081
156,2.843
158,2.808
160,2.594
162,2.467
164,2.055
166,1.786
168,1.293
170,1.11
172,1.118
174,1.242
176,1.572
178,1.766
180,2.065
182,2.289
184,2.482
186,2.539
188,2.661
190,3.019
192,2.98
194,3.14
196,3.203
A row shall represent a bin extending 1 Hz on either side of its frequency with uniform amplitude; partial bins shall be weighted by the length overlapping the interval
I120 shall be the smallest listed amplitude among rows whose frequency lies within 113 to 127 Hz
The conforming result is 3.459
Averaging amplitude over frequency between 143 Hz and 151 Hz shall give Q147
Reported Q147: 3.2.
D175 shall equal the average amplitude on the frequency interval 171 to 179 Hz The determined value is 1.42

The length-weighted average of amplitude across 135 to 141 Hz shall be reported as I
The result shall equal 3.55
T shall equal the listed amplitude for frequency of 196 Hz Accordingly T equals 3.203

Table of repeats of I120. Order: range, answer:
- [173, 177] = 1.242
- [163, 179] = 1.11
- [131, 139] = 3.54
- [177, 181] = 1.766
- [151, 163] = 2.467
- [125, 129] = 3.567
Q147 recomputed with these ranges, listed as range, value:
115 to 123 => 3.68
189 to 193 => 3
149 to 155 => 3.13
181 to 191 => 2.6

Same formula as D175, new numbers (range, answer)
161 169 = 1.9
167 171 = 1.2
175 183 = 1.92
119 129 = 3.68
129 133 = 3.81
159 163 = 2.53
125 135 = 3.68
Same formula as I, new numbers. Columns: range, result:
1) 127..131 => 3.75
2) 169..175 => 1.16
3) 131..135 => 3.62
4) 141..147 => 3.27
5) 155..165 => 2.55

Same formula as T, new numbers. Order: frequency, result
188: 2.661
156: 2.843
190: 3.019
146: 3.201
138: 3.54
